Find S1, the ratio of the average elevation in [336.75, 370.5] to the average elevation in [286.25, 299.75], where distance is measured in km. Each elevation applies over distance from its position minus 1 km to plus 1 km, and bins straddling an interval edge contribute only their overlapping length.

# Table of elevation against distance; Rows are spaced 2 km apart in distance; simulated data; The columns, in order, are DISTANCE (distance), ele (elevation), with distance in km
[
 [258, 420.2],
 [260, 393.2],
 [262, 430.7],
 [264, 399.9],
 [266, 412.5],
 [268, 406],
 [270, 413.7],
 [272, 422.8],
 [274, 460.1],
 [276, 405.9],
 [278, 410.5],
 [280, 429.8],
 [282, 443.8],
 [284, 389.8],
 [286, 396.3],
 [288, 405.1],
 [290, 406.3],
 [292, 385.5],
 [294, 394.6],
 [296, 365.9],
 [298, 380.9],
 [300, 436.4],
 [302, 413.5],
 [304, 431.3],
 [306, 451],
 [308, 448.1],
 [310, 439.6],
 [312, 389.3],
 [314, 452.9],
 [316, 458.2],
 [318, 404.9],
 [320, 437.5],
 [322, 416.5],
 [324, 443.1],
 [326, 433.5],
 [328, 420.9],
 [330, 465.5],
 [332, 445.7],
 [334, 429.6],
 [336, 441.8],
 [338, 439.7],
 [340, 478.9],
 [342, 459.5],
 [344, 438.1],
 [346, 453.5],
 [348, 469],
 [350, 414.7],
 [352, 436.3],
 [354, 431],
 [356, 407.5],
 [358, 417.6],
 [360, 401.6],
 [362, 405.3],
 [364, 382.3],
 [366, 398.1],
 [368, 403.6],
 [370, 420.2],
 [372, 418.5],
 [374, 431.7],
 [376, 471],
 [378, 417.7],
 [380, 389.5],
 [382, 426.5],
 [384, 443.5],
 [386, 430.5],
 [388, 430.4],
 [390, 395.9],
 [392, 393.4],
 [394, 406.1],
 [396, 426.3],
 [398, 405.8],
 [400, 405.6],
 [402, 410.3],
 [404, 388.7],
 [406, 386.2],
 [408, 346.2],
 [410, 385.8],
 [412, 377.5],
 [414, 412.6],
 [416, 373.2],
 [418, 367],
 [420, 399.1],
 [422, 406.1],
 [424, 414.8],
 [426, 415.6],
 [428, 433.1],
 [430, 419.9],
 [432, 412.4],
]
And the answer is 1.09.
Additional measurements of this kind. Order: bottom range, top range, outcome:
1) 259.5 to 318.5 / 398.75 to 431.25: 0.95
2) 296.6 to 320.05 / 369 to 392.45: 0.99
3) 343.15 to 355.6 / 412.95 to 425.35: 0.90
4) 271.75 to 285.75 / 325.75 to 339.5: 1.05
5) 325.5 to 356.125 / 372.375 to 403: 0.95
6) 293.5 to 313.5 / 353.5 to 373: 0.98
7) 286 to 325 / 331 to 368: 1.03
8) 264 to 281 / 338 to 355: 1.07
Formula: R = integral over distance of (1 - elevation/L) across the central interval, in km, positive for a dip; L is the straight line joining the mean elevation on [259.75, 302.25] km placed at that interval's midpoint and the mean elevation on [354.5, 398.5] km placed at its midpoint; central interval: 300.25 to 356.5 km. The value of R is -3.49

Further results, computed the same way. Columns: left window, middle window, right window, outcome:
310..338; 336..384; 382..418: -1.0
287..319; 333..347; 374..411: -1.2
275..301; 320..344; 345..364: -1.5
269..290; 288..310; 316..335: 0.6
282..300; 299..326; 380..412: -2.4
